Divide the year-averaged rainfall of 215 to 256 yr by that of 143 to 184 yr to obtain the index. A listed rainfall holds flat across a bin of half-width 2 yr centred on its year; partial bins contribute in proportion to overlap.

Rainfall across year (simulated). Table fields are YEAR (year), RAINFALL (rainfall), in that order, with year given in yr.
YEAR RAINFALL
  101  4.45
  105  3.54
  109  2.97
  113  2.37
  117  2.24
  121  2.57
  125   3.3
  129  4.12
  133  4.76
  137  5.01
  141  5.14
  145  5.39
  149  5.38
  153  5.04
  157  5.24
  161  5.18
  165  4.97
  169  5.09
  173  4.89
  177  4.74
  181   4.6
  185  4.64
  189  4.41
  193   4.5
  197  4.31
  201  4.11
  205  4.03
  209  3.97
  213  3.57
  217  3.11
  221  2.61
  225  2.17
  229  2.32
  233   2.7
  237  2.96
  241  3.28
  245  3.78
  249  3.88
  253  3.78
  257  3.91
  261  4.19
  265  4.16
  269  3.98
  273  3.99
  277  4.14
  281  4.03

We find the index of 0.6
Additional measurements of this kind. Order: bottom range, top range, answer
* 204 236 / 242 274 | 1.30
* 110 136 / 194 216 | 1.21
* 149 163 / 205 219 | 0.70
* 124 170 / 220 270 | 0.68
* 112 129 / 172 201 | 1.62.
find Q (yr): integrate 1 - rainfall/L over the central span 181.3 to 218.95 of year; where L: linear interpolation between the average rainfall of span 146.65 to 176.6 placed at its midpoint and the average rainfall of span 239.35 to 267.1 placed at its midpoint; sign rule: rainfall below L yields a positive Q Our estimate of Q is 4.0 yr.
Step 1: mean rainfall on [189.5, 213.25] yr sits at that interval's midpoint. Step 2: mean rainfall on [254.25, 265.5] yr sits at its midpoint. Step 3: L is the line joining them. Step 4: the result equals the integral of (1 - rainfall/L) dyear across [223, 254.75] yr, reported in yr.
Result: 7.6 yr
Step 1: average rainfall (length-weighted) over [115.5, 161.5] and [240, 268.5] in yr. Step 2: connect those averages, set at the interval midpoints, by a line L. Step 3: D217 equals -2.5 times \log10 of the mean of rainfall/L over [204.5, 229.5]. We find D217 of 0.294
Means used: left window 4.45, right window 3.88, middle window 3.1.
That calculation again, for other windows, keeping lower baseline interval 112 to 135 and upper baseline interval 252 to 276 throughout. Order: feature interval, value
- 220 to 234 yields 0.495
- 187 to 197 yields -0.215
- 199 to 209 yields -0.099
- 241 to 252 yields 0.056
